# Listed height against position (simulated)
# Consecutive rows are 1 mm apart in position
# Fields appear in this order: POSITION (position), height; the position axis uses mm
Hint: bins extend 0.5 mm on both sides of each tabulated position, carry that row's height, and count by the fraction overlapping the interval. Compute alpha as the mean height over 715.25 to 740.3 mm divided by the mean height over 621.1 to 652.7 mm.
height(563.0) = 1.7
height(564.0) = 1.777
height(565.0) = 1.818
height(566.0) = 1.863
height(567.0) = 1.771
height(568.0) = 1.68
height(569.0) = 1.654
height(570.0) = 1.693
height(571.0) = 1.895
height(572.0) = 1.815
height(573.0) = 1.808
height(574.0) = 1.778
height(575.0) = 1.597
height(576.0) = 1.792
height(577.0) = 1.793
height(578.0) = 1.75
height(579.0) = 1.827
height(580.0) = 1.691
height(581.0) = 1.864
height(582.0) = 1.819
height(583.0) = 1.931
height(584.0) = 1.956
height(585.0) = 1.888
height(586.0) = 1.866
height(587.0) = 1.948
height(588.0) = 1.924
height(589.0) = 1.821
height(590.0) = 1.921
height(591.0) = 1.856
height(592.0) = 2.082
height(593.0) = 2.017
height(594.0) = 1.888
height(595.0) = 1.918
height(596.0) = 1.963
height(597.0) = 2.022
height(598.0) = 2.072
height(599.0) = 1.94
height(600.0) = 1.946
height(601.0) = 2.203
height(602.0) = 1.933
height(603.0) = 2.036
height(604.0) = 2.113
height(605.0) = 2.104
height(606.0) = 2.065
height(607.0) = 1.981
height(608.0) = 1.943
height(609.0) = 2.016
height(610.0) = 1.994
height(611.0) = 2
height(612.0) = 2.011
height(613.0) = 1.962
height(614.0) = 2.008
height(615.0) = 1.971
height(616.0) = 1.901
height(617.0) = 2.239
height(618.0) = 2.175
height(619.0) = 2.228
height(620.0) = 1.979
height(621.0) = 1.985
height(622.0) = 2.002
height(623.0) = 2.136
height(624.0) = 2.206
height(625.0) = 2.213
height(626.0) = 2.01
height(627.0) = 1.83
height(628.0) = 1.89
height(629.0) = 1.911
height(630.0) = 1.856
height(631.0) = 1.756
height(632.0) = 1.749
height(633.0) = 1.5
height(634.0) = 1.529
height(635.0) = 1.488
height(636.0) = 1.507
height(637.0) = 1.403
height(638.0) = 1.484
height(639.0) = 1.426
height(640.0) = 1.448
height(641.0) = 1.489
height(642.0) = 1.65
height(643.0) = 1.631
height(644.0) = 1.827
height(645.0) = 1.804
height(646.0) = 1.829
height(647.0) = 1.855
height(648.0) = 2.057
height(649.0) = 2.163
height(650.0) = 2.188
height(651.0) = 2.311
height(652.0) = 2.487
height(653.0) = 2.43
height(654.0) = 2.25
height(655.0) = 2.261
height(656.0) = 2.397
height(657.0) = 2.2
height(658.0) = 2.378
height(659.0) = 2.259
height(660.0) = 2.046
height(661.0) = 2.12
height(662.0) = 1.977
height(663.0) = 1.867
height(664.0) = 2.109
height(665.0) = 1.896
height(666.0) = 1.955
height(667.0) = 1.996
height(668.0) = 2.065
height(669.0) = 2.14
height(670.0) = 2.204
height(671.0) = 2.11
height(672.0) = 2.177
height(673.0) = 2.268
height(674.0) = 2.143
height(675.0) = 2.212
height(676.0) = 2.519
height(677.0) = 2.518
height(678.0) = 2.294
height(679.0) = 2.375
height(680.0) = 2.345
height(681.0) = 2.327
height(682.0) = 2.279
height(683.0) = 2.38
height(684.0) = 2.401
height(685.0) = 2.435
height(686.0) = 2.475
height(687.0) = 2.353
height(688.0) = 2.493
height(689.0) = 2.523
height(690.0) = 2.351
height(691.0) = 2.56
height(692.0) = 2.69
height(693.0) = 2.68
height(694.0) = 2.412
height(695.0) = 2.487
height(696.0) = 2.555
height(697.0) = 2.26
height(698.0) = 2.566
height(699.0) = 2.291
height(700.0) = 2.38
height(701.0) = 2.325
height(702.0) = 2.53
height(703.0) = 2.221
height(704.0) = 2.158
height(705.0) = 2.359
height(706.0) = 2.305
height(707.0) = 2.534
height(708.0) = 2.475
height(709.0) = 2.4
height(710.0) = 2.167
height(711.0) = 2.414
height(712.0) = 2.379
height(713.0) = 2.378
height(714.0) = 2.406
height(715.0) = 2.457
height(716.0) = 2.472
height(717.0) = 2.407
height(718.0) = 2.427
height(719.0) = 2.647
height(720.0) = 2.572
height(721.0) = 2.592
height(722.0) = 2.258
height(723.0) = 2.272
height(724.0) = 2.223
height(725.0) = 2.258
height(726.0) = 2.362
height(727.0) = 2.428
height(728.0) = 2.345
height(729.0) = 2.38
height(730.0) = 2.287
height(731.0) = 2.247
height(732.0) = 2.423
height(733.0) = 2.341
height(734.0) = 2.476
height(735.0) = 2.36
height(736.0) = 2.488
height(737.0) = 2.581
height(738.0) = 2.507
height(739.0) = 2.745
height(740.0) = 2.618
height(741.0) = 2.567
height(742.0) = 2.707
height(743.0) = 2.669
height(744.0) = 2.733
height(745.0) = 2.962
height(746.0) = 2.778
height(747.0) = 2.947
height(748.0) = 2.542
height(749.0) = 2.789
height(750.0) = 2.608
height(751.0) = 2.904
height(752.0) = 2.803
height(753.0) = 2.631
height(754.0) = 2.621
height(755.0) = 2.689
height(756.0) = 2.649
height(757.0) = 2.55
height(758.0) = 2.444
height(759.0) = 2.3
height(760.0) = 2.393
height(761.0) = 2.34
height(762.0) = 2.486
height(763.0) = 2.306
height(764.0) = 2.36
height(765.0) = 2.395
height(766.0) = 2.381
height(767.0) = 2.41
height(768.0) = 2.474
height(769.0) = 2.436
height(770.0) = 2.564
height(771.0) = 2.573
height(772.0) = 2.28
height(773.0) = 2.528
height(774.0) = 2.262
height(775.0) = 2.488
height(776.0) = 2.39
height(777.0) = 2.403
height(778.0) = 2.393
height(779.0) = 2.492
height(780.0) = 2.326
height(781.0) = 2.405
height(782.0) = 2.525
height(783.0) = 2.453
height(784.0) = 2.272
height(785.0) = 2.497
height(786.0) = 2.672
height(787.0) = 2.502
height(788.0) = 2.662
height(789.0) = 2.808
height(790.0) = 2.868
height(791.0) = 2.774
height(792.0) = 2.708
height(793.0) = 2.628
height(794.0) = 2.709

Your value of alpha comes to 1.3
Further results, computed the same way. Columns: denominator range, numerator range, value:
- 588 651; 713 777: 1.31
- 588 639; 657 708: 1.20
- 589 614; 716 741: 1.22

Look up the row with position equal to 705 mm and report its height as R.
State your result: 2.359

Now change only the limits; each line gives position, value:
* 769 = 2.436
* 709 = 2.4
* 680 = 2.345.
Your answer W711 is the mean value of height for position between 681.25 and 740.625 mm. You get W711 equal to 2.42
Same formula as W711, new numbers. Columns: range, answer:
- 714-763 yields 2.52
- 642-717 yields 2.27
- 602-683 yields 2.02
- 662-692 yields 2.27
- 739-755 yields 2.72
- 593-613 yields 2.01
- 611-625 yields 2.06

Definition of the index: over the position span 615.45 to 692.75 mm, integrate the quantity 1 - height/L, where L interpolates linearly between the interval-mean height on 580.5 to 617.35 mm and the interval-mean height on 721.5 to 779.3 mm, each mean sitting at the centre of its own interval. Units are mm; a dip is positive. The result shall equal 3.2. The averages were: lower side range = 1.98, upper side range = 2.5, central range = 2.08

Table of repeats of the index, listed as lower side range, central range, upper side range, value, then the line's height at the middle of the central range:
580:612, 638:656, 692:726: 1.8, 2.16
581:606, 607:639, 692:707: 2.9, 2.09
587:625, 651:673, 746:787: 0.2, 2.19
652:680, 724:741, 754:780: -0.5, 2.36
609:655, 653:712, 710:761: -2.8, 2.21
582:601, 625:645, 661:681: 3.8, 2.07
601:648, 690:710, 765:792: -2.2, 2.18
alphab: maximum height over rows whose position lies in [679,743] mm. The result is 2.745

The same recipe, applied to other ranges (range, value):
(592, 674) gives 2.487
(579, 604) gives 2.203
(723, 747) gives 2.962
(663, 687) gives 2.519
